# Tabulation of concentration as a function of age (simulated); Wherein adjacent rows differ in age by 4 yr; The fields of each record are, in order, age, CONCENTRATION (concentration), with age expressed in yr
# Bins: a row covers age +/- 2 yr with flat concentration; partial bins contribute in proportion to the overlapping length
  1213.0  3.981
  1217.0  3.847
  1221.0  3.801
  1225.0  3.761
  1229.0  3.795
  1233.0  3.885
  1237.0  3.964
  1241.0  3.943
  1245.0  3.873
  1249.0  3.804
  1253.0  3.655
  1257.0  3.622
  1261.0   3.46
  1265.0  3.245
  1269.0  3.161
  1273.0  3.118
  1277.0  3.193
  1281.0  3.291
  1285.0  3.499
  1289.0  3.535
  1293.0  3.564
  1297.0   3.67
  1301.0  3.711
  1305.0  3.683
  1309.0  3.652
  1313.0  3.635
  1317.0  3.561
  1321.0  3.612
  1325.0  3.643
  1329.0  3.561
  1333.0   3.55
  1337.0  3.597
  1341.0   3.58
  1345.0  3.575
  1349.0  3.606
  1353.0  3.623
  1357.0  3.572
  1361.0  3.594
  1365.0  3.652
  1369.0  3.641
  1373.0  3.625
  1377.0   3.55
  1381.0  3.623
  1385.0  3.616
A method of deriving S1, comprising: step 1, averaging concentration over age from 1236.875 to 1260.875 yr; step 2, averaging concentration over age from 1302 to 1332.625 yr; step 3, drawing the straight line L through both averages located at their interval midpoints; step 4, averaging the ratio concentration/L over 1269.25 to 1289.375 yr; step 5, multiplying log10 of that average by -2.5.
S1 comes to 0.13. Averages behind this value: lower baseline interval 3.77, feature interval 3.3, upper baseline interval 3.62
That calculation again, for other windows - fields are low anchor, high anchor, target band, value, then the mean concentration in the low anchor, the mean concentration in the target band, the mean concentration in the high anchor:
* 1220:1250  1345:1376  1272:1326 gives 0.06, 3.86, 3.53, 3.61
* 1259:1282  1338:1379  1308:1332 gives -0.05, 3.24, 3.61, 3.6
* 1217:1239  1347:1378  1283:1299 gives 0.05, 3.84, 3.57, 3.61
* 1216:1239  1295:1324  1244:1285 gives 0.10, 3.84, 3.43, 3.65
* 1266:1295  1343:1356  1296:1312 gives -0.08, 3.33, 3.68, 3.6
